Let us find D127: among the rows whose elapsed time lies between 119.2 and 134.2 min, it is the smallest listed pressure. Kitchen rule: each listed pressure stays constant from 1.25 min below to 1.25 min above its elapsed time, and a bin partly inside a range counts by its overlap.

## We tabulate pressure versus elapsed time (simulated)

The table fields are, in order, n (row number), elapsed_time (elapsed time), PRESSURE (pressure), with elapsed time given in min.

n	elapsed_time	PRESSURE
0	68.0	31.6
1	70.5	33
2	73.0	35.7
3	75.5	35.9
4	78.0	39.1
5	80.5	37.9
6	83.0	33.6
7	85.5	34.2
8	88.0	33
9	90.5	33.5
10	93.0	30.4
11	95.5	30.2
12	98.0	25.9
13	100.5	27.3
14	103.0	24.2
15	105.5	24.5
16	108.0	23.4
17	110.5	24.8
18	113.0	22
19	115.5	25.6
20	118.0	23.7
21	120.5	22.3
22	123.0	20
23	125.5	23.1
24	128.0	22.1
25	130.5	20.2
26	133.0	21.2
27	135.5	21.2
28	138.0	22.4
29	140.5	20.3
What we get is 20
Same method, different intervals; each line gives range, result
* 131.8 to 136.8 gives 21.2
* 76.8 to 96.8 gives 30.2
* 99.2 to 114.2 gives 22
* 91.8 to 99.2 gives 25.9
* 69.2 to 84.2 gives 33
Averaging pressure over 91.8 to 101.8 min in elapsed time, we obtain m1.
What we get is 28.4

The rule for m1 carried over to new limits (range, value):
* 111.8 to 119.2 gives 23.8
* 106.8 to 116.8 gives 24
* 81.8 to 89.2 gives 33.6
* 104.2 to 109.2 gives 24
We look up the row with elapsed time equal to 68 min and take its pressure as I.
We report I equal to 31.6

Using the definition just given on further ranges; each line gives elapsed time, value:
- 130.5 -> 20.2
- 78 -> 39.1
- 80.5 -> 37.9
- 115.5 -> 25.6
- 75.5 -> 35.9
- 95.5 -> 30.2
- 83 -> 33.6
